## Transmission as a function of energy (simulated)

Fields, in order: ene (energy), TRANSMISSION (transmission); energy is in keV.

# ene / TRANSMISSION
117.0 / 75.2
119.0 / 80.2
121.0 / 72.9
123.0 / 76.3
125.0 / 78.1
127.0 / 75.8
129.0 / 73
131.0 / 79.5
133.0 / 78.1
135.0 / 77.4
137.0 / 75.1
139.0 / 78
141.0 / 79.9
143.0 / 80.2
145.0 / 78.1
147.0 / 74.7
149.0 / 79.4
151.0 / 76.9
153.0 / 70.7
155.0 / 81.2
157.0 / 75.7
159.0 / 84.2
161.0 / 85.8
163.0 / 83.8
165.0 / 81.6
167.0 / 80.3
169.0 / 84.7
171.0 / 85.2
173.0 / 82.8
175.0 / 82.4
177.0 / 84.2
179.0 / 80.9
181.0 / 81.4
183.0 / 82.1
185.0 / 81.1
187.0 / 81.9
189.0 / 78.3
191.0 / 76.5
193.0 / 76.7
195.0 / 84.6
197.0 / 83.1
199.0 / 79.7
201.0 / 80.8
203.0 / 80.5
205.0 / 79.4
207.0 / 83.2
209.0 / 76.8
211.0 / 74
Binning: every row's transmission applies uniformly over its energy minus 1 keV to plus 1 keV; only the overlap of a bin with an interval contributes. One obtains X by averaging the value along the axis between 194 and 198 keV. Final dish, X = 83.8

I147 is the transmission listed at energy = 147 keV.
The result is 74.7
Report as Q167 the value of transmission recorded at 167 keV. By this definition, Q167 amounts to 80.3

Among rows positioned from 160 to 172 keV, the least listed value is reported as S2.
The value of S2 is 80.3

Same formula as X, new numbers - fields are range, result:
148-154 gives 75.7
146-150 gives 77.1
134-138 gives 76.2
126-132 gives 76.1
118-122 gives 76.6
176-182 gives 82.2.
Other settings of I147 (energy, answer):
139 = 78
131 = 79.5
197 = 83.1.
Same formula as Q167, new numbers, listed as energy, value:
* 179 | 80.9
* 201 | 80.8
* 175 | 82.4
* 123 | 76.3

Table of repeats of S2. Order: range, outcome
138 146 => 78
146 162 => 70.7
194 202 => 79.7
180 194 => 76.5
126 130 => 73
